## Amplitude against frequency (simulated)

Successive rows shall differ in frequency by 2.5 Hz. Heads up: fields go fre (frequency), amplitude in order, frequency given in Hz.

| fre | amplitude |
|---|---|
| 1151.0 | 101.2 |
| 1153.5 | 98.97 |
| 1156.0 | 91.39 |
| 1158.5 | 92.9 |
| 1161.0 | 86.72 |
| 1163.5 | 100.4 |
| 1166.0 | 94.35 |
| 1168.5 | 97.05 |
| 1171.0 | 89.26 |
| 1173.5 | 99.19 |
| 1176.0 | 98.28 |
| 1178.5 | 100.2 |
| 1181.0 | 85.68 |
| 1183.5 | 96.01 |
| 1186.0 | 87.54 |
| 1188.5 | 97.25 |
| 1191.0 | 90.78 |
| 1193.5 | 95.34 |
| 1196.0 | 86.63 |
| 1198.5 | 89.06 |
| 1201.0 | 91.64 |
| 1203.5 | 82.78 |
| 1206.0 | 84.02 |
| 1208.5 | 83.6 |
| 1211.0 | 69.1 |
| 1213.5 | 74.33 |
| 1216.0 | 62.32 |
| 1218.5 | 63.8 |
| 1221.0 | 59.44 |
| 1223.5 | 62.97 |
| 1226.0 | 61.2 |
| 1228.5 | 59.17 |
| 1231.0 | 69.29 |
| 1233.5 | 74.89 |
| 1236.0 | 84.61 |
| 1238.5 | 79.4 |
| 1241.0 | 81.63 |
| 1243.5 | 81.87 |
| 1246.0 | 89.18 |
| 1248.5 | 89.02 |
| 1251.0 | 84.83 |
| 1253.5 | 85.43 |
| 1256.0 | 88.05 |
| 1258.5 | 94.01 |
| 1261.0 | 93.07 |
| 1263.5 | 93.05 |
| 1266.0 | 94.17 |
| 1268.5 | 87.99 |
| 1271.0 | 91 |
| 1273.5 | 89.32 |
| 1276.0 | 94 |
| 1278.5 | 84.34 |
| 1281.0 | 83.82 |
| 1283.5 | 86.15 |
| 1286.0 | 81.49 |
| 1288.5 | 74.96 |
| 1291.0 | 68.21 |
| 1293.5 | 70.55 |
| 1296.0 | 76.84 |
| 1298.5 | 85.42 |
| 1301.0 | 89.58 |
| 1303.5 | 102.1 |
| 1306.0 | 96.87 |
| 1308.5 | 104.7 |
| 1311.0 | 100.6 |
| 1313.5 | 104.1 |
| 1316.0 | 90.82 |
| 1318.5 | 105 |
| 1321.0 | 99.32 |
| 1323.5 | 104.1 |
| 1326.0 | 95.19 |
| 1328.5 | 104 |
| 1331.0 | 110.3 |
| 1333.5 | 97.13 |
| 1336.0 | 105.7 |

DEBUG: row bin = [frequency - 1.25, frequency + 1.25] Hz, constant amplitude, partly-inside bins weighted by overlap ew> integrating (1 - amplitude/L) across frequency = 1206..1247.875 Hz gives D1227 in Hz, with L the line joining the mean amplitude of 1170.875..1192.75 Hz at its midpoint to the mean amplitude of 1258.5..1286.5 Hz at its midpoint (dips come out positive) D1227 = 8.6 Hz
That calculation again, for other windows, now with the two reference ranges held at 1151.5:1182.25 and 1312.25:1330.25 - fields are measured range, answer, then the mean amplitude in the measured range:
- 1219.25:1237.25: 5.5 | 67.3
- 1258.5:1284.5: 2.3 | 89.9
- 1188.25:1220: 4.8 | 81.7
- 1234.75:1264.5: 3.3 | 87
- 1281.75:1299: 3.8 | 77.5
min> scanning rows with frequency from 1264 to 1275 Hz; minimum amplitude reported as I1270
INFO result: 87.99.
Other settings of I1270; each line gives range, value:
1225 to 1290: 59.17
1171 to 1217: 62.32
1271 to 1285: 83.82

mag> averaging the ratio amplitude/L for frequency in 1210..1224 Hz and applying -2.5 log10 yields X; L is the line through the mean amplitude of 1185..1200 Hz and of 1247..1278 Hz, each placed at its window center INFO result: 0.36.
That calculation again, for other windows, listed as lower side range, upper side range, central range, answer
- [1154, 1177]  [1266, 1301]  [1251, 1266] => -0.06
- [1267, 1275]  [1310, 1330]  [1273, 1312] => 0.09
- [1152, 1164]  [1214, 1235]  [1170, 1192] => -0.12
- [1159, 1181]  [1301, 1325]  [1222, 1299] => 0.20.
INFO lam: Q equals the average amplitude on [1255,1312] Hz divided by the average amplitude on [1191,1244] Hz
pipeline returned 1.2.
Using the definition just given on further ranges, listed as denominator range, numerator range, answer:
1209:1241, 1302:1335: 1.46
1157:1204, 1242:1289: 0.95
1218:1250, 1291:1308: 1.17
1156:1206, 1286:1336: 1.01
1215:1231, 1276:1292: 1.31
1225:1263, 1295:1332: 1.20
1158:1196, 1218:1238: 0.72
